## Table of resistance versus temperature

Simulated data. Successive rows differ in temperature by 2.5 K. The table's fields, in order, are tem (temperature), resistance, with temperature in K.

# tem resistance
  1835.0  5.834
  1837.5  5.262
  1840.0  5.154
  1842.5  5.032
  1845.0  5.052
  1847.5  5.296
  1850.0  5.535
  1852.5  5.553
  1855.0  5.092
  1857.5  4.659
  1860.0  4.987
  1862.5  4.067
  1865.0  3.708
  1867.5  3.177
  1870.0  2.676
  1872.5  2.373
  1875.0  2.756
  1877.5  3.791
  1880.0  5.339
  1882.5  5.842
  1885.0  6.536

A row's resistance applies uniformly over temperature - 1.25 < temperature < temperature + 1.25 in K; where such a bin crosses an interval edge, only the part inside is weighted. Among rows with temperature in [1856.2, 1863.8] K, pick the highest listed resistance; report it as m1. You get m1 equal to 4.987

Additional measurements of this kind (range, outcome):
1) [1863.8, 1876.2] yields 3.708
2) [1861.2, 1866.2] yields 4.067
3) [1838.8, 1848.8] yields 5.296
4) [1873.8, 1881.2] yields 5.339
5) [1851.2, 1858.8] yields 5.553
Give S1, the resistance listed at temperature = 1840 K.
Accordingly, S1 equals 5.154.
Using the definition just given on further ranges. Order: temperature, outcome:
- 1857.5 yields 4.659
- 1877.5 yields 3.791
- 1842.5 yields 5.032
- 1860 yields 4.987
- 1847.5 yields 5.296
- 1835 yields 5.834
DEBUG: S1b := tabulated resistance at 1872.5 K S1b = 2.373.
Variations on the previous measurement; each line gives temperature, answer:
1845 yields 5.052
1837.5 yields 5.262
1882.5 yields 5.842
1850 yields 5.535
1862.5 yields 4.067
